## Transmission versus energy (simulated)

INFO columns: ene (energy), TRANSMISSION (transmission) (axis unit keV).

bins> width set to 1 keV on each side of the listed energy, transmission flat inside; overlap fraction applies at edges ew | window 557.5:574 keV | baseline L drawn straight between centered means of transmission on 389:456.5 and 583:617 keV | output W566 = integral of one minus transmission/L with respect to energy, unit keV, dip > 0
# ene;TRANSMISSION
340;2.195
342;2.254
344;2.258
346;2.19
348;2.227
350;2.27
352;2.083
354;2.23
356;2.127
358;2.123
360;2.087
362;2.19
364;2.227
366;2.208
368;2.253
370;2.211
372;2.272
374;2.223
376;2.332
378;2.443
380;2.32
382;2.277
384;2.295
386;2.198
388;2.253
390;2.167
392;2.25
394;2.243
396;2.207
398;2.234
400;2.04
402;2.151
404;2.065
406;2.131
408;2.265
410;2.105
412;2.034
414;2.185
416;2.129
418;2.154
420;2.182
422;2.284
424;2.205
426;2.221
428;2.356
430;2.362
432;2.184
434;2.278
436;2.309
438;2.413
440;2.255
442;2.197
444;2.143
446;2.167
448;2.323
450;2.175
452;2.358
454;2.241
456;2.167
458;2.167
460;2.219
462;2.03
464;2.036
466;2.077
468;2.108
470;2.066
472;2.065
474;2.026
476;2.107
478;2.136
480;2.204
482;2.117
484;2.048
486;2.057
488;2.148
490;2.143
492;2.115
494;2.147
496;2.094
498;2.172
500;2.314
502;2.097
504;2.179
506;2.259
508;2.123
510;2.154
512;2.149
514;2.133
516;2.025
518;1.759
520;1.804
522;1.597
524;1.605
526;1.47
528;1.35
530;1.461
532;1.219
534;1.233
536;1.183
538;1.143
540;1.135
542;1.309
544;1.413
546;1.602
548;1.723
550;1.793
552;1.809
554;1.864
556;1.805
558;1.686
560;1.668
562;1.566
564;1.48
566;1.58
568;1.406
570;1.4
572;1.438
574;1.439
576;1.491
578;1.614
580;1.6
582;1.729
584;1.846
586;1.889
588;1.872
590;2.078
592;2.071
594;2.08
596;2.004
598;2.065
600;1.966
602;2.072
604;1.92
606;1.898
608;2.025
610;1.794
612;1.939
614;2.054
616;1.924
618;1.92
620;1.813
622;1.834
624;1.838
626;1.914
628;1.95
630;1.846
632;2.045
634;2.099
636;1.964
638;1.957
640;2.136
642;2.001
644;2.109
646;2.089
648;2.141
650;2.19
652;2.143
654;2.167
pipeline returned 4.1 keV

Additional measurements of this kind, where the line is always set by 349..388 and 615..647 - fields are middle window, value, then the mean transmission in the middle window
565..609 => 4.67 keV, 1.79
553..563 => 1.58 keV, 1.72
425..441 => -0.98 keV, 2.3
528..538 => 3.86 keV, 1.27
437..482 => -0.58 keV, 2.17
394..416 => 0.48 keV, 2.15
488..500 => -0.27 keV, 2.15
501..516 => -0.42 keV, 2.15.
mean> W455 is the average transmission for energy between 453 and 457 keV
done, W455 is 2.2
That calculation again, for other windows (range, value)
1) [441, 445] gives 2.17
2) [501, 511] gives 2.16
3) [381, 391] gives 2.24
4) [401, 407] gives 2.12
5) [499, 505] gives 2.2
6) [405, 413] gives 2.13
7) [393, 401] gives 2.18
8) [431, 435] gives 2.23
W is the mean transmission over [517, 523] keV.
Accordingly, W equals 1.72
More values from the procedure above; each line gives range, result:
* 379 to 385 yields 2.3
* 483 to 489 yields 2.08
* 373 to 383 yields 2.32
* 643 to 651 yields 2.13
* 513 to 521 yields 1.93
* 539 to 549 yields 1.44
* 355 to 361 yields 2.11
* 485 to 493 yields 2.12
